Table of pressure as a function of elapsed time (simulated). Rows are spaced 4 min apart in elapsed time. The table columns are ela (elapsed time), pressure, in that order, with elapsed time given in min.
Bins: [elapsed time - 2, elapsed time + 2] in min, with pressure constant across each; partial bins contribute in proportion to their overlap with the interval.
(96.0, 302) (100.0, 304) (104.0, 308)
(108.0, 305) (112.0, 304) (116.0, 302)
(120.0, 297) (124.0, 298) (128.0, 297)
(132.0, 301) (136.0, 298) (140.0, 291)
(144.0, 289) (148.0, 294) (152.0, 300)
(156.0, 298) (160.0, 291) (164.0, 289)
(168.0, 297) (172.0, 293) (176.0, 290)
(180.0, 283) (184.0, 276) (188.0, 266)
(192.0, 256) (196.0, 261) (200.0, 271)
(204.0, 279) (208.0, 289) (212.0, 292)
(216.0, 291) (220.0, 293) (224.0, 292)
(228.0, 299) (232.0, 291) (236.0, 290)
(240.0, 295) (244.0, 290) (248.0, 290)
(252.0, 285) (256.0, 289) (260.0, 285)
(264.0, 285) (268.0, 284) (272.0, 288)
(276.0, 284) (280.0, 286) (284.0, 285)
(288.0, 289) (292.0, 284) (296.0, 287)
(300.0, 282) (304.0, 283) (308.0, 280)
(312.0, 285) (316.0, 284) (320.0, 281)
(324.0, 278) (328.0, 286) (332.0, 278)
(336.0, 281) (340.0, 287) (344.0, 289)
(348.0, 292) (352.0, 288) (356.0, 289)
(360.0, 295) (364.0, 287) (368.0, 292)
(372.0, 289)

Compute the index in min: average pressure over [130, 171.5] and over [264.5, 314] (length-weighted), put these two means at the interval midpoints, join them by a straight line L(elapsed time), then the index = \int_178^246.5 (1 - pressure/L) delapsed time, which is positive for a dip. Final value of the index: 1.7 min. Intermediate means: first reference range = 295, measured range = 283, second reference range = 285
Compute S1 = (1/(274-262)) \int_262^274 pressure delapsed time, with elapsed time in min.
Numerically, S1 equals 286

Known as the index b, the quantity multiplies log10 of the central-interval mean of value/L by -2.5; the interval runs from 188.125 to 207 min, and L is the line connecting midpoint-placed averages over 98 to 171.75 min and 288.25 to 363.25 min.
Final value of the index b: 0.100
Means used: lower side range 298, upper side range 285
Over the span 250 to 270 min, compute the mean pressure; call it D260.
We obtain 286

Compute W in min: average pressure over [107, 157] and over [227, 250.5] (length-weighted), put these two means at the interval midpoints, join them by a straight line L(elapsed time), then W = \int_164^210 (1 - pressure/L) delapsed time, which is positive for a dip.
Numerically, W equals 2.5 min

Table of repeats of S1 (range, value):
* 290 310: 283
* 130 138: 300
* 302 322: 283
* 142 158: 295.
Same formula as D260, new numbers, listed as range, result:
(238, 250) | 292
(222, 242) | 293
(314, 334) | 281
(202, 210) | 284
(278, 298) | 286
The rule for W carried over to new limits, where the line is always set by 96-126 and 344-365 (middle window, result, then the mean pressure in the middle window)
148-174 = 0.5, 295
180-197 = 1.8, 267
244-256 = 0.3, 288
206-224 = 0.4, 291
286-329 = 1.3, 283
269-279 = 0.3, 286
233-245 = 0.2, 292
